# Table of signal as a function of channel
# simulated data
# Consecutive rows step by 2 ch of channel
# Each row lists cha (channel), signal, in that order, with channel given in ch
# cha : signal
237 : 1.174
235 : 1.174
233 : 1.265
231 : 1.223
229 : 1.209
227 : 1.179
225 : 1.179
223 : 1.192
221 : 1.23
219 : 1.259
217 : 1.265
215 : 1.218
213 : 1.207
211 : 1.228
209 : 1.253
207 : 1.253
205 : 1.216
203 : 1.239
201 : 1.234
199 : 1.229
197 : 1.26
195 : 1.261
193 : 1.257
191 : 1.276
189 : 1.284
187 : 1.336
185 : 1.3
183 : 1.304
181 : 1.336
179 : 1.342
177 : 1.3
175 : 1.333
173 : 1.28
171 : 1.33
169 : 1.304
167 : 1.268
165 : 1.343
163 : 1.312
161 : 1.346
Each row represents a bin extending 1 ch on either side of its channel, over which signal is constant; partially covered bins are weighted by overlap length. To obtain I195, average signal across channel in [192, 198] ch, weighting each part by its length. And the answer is 1.26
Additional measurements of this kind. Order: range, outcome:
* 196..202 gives 1.24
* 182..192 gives 1.3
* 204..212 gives 1.24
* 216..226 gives 1.23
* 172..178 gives 1.3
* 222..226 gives 1.19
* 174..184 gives 1.32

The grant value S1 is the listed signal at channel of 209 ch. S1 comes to 1.253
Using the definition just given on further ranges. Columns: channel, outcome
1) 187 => 1.336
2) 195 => 1.261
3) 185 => 1.3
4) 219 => 1.259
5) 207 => 1.253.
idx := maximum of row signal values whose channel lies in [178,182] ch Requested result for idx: 1.342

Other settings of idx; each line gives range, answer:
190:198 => 1.276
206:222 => 1.265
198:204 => 1.239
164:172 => 1.343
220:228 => 1.23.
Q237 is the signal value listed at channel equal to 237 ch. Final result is 1.174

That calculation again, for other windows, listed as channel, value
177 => 1.3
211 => 1.228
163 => 1.312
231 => 1.223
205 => 1.216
